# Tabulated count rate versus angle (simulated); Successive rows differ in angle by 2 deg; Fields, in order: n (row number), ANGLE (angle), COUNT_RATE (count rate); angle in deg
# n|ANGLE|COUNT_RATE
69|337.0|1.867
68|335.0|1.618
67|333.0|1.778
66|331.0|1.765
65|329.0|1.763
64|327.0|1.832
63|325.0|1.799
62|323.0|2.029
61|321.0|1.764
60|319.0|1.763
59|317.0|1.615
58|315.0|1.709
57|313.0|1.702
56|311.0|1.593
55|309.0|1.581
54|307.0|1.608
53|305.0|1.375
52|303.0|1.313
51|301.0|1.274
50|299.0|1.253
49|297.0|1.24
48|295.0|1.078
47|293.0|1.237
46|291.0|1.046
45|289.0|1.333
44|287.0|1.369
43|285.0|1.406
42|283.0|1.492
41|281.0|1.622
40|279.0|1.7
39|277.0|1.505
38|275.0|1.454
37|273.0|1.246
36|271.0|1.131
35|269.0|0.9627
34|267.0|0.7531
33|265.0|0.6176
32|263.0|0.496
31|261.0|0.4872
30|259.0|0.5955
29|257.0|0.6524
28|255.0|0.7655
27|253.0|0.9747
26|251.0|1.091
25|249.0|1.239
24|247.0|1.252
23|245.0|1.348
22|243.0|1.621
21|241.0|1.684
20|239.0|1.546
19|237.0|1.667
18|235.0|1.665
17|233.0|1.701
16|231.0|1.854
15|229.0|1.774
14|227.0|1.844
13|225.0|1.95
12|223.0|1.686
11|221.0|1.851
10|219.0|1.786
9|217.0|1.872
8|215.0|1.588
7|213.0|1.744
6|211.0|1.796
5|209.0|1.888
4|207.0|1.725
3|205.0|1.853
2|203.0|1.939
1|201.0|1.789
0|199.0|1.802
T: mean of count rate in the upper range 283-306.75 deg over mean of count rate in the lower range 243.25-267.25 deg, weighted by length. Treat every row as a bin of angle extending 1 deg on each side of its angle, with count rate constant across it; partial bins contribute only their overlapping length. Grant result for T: 1.46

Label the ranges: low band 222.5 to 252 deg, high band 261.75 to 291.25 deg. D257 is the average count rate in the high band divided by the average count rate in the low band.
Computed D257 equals 0.8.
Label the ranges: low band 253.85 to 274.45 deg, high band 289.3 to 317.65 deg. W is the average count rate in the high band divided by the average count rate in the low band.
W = 1.78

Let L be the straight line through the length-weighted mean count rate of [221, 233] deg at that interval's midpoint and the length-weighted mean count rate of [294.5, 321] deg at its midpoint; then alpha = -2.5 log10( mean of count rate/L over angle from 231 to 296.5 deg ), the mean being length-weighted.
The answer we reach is 0.34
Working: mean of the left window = 1.81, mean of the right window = 1.49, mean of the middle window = 1.22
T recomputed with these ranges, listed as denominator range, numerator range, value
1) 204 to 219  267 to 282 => 0.75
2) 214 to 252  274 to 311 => 0.85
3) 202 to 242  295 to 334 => 0.91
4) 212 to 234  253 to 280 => 0.53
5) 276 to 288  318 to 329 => 1.21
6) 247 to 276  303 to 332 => 1.88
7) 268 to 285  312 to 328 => 1.28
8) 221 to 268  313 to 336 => 1.37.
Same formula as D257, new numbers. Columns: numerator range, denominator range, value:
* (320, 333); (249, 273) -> 2.24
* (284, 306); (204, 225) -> 0.71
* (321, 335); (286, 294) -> 1.45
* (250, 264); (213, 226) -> 0.41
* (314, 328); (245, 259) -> 1.80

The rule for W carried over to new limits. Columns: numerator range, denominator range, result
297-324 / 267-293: 1.18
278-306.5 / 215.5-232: 0.74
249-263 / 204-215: 0.44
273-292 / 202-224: 0.80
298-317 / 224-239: 0.85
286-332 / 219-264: 1.12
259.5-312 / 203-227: 0.68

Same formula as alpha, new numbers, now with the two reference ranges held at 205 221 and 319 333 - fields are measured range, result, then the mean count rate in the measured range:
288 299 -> 0.451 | 1.19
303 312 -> 0.195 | 1.51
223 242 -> 0.029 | 1.74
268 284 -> 0.282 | 1.39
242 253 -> 0.366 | 1.28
